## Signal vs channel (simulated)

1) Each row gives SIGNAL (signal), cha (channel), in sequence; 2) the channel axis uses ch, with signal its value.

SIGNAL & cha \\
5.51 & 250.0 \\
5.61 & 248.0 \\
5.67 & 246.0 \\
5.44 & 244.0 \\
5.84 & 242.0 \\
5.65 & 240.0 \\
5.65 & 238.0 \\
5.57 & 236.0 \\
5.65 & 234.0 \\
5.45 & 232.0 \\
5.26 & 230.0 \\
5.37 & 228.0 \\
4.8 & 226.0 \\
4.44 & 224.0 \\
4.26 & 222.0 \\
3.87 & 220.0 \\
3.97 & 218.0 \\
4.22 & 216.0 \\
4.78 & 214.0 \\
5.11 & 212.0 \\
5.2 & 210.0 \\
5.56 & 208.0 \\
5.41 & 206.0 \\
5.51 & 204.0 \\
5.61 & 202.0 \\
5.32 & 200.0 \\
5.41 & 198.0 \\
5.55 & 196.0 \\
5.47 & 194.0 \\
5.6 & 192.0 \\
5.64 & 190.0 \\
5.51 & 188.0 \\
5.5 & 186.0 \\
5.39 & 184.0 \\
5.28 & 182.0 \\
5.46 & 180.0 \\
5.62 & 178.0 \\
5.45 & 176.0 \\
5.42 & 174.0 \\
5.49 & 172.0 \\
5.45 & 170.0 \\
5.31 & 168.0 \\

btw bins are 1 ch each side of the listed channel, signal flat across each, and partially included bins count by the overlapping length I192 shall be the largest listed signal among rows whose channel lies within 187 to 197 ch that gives 5.64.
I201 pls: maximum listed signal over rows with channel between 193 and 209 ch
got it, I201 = 5.61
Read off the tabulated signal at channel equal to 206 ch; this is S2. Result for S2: 5.41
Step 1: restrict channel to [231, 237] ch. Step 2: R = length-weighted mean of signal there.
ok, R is 5.56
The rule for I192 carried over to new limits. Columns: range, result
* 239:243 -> 5.84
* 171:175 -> 5.49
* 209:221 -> 5.2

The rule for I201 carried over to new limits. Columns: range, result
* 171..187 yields 5.62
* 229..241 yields 5.65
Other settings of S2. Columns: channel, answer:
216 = 4.22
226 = 4.8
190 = 5.64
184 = 5.39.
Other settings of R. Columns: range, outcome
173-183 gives 5.45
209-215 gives 5.03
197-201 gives 5.37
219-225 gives 4.19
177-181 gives 5.54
